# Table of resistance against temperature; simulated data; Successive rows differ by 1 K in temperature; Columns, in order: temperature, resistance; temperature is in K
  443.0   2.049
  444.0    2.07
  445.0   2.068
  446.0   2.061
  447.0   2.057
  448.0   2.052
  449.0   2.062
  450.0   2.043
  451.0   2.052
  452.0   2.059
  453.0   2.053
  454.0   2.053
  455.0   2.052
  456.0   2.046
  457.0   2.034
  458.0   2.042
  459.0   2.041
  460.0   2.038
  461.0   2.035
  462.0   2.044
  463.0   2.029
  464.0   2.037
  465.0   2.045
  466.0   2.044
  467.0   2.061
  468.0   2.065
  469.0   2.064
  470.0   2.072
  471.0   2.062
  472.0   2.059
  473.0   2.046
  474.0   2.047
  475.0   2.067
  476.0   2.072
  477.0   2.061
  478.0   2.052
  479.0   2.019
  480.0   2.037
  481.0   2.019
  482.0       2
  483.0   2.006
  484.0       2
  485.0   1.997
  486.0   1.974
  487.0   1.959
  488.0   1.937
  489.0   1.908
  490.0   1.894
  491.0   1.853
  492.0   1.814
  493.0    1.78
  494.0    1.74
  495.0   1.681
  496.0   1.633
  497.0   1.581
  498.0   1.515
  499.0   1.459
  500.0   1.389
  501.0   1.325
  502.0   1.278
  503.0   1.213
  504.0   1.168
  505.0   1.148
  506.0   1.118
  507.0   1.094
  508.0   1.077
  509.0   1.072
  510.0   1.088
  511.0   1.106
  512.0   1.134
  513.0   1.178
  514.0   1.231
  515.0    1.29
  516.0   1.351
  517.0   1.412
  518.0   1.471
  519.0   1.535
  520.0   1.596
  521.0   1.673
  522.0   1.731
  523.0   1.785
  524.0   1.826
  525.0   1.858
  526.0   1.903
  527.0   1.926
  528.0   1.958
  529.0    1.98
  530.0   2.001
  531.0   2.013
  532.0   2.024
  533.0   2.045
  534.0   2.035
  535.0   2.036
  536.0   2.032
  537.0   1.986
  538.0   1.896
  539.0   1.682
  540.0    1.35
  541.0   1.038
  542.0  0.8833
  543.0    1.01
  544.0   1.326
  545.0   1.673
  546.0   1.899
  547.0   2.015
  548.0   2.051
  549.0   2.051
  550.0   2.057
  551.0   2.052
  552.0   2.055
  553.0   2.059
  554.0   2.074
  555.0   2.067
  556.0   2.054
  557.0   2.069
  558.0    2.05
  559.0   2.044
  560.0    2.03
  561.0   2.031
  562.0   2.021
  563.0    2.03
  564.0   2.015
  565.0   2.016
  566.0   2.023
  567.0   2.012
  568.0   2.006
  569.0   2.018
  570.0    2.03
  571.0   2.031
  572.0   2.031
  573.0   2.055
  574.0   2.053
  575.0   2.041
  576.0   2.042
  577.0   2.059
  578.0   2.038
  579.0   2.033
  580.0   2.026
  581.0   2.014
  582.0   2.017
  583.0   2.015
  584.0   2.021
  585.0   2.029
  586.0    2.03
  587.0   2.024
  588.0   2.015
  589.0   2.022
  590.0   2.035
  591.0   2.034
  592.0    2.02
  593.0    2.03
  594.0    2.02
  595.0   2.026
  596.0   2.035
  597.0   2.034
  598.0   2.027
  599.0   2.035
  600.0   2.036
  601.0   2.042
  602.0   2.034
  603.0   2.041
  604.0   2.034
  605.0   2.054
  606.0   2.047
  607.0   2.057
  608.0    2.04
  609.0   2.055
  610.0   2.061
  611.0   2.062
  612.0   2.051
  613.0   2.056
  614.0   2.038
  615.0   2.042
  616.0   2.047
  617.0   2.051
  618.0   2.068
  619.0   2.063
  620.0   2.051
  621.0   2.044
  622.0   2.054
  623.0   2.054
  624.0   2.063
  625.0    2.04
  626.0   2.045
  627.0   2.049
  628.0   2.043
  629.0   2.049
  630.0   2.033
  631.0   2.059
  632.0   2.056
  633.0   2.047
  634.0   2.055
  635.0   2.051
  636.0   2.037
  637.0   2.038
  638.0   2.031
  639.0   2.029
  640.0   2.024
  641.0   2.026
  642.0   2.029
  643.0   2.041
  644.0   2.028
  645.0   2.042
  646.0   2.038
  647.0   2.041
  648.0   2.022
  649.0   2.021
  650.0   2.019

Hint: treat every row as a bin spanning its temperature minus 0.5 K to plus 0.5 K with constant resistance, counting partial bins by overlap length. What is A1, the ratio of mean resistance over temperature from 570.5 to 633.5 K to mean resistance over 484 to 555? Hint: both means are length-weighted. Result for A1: 1.2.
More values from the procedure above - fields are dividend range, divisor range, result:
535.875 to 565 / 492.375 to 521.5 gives 1.36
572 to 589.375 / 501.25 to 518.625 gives 1.68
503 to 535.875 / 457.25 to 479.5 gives 0.76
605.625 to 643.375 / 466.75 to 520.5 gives 1.23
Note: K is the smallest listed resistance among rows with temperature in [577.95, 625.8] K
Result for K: 2.014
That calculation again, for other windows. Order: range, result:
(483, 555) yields 0.8833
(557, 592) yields 2.006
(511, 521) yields 1.106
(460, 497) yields 1.581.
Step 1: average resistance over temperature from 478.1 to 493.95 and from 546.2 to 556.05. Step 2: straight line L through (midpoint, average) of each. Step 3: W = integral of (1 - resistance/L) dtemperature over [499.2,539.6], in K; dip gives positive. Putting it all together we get 8.8 K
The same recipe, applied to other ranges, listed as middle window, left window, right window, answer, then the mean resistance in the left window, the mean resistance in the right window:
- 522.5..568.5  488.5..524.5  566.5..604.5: -4.2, 1.45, 2.03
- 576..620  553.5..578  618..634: 0.1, 2.04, 2.05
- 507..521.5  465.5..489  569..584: 5.3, 2.03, 2.03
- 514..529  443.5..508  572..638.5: 2.1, 1.87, 2.04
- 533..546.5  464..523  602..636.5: 1.5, 1.68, 2.05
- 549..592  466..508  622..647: -2.4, 1.78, 2.04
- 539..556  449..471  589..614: 2.5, 2.05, 2.04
